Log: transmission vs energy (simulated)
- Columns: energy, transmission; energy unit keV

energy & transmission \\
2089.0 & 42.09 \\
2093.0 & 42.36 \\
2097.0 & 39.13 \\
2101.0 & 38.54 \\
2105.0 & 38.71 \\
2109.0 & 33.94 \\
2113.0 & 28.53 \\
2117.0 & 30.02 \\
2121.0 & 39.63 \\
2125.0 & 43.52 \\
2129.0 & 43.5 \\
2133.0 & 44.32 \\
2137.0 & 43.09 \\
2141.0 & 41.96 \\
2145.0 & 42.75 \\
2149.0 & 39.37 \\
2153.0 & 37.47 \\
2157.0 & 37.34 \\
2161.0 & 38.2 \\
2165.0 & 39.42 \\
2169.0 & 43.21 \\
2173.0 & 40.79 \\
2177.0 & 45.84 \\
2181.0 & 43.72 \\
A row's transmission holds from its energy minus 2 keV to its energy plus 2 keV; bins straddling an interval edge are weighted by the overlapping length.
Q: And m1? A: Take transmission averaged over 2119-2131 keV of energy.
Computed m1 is 42.2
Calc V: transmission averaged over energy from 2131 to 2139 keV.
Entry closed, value 43.7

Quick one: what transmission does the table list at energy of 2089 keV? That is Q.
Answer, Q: 42.09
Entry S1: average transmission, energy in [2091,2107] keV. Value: 39.7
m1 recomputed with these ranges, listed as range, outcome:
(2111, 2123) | 32.7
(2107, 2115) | 31.2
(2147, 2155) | 38.4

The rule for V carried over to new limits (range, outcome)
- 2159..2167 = 38.8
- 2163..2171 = 41.3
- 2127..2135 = 43.9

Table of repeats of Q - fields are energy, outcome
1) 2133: 44.32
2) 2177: 45.84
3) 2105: 38.71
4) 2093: 42.36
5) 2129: 43.5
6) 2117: 30.02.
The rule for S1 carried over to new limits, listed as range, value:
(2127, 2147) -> 43.1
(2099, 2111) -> 37.1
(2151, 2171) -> 39.1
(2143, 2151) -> 41.1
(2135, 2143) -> 42.5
